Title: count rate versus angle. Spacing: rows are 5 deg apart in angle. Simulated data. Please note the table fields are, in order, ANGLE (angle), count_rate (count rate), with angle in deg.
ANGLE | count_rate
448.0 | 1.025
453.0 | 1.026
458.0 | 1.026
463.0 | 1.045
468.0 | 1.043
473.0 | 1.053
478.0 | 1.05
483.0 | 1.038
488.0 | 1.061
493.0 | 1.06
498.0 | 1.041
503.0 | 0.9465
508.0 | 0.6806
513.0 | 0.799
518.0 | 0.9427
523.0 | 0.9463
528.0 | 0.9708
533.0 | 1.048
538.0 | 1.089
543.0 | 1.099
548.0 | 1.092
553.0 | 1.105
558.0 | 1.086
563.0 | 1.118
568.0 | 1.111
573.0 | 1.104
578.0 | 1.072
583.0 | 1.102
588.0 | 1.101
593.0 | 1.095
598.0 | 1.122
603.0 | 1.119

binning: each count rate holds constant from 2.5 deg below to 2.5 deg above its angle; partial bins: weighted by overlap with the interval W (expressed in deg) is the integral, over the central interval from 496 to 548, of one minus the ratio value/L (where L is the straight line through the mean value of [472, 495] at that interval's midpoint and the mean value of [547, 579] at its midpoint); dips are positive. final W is 5.5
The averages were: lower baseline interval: 1.05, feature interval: 0.962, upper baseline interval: 1.1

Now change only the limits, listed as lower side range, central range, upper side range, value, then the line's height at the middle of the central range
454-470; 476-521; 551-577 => 4.4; 1.06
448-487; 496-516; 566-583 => 3.7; 1.06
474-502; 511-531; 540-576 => 2.8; 1.07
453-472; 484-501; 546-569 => 0.1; 1.06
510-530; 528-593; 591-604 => -4.9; 1.01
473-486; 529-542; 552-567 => 0.3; 1.09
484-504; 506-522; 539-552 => 3.5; 1.06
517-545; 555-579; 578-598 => -0.7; 1.07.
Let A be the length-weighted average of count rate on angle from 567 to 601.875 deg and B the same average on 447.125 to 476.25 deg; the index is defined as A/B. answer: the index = 1.1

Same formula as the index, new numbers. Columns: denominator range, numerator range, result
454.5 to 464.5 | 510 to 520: 0.83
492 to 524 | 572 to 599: 1.21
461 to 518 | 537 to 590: 1.12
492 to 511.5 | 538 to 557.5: 1.20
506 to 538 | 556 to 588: 1.20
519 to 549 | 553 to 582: 1.06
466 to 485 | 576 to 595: 1.04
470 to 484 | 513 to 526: 0.88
